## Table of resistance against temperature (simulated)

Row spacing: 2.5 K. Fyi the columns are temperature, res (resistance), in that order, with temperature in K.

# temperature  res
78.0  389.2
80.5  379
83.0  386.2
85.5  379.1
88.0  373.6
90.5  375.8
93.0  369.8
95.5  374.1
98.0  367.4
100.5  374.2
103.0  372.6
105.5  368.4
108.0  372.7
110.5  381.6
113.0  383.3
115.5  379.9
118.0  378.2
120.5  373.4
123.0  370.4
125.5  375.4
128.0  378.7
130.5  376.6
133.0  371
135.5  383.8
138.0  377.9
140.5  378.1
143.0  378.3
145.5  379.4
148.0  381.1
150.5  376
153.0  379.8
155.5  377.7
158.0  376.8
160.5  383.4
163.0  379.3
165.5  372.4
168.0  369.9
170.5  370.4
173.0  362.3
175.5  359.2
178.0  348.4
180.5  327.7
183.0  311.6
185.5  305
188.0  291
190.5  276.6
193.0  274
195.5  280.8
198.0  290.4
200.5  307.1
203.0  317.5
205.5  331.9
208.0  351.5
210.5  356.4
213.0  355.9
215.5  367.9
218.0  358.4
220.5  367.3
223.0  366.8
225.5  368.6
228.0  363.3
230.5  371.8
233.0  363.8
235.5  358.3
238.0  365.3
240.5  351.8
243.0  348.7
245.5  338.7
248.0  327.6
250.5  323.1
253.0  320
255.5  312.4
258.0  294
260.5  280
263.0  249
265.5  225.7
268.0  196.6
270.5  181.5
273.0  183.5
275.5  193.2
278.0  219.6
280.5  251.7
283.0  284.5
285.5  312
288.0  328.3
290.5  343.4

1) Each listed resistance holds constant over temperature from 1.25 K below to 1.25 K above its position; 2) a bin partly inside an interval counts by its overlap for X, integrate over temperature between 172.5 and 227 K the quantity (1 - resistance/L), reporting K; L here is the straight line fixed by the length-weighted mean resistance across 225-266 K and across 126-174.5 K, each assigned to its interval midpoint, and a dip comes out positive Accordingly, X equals 3.2 K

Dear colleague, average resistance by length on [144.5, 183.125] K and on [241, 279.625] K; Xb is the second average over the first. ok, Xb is 0.73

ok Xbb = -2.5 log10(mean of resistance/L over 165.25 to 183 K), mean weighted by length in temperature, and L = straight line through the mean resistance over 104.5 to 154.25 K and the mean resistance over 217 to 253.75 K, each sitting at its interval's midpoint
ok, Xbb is 0.04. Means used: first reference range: 377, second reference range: 353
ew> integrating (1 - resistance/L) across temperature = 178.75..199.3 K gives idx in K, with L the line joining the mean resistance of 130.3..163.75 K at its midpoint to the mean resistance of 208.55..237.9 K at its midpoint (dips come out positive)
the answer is 4.1 K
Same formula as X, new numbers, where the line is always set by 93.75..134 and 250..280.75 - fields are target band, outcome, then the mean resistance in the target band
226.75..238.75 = -4.0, 364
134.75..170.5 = -3.8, 378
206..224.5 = -4.5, 360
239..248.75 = -2.9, 343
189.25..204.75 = 0.6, 292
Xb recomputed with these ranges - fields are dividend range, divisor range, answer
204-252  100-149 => 0.94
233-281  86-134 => 0.75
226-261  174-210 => 1.08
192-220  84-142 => 0.87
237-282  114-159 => 0.73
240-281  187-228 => 0.82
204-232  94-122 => 0.96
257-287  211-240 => 0.66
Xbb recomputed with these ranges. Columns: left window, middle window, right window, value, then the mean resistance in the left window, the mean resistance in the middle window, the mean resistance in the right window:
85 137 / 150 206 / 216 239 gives 0.10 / 375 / 337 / 365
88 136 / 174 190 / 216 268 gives 0.09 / 375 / 322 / 330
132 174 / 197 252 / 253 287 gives -0.17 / 376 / 348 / 248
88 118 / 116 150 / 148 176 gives -0.01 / 375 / 377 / 374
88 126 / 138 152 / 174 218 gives -0.08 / 374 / 379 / 322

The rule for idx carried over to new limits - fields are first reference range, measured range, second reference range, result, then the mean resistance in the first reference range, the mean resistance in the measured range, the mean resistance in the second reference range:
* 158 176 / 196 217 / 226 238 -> 2.0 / 372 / 333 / 365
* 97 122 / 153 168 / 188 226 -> -1.1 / 375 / 377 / 329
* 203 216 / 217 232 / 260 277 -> -2.5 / 348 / 366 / 213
